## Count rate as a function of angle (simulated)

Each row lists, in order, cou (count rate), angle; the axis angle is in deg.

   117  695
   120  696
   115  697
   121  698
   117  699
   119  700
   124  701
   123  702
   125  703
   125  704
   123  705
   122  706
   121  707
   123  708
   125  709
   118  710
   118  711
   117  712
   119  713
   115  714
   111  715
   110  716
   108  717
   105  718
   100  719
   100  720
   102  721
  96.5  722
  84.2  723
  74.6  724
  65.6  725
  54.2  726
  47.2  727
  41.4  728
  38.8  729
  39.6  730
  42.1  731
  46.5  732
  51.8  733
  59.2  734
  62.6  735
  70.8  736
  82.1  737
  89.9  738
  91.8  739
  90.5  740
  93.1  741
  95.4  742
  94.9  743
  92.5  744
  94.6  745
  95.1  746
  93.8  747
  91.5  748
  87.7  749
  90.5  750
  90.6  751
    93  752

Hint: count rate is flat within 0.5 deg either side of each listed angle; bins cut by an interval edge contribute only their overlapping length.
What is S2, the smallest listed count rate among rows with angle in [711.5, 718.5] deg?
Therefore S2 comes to 105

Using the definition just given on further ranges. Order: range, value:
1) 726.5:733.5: 38.8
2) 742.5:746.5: 92.5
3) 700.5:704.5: 123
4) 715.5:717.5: 108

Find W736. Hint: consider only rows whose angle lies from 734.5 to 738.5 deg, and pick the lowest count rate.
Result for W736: 62.6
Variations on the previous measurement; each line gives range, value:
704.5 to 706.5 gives 122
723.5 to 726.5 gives 54.2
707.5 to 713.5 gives 117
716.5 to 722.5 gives 96.5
